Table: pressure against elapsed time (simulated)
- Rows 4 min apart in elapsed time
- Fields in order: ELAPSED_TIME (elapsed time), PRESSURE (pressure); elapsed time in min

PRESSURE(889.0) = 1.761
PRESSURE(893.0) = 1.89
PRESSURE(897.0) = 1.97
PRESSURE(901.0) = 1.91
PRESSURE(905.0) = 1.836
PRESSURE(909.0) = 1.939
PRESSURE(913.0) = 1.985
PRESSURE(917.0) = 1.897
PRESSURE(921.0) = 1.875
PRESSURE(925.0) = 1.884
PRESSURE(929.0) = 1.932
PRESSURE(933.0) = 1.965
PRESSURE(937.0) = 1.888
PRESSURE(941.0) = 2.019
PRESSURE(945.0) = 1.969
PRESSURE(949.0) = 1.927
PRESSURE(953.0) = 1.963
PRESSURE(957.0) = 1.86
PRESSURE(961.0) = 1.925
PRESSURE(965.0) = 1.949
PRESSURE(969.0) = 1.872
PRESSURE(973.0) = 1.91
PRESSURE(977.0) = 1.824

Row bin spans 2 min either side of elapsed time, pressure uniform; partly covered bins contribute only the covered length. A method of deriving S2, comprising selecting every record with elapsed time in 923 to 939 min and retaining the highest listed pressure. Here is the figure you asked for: 1.965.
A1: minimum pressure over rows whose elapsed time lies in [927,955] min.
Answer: 1.888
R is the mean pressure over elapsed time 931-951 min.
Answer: 1.95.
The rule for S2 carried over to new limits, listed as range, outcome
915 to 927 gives 1.897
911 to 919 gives 1.985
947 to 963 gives 1.963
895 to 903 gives 1.97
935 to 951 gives 2.019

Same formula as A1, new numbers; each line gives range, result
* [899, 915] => 1.836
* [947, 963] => 1.86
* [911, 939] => 1.875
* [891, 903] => 1.89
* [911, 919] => 1.897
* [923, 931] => 1.884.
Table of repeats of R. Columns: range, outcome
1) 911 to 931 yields 1.91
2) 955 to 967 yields 1.91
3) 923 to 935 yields 1.93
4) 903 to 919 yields 1.91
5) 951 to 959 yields 1.91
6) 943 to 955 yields 1.95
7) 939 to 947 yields 1.99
